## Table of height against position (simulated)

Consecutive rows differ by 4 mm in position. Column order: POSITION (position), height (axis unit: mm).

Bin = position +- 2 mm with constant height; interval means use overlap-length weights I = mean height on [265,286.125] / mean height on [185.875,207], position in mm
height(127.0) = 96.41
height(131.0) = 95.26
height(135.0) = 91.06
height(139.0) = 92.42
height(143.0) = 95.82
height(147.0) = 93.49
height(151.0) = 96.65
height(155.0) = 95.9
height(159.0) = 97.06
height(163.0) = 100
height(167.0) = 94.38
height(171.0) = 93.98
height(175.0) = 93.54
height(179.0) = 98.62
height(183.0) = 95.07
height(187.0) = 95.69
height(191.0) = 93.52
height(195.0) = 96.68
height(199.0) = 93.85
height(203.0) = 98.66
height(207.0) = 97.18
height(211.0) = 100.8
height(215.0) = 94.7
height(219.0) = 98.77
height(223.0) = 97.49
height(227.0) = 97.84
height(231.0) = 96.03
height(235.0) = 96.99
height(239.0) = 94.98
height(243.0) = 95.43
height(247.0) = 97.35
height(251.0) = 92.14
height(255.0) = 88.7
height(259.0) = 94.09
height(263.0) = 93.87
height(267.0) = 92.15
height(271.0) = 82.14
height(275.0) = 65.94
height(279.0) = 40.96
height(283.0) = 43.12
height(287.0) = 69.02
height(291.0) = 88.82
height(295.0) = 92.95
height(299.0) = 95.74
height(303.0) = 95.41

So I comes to 0.68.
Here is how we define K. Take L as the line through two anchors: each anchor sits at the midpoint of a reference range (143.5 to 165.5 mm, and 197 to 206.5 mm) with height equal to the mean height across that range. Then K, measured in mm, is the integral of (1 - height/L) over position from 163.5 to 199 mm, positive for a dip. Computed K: 0.4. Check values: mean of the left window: 96.5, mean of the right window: 96.4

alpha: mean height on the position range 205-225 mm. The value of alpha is 97.8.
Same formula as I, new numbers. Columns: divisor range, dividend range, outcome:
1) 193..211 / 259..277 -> 0.87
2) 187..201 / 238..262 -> 0.99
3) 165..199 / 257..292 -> 0.78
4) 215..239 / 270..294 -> 0.67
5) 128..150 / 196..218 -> 1.03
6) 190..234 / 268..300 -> 0.75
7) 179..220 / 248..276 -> 0.91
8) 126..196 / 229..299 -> 0.88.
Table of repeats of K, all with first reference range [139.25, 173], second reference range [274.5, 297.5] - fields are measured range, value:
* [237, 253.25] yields -3.9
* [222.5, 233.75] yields -2.4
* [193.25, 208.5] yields -1.9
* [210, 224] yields -2.6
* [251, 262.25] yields -2.7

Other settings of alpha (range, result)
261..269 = 93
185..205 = 95.7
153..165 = 97.7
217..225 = 98.1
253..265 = 92.2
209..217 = 97.8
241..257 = 93.4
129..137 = 93.2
